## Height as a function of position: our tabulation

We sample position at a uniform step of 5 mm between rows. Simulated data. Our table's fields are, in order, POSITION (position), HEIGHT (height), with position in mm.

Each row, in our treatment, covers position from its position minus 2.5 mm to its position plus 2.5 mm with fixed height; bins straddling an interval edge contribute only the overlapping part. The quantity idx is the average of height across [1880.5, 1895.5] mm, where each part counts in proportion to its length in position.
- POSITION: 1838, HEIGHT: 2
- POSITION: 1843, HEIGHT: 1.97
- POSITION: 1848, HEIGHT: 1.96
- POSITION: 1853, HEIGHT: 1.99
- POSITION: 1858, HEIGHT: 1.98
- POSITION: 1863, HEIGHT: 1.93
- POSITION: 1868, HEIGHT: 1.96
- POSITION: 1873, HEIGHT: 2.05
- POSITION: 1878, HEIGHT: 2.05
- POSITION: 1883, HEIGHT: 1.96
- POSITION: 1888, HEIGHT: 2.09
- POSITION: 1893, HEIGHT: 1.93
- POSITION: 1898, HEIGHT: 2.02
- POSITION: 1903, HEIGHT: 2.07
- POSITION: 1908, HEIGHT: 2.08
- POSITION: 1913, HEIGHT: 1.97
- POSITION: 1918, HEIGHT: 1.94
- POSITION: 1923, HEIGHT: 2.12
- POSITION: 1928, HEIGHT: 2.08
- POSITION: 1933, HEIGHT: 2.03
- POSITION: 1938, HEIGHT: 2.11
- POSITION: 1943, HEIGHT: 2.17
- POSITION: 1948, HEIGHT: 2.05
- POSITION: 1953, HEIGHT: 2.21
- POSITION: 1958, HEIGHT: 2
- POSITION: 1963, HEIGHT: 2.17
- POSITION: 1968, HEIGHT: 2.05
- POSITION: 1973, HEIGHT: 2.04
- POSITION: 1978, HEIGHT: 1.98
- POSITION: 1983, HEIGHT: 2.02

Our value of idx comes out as 1.99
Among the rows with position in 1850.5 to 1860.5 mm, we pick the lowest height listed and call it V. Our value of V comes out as 1.98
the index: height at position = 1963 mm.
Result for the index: 2.17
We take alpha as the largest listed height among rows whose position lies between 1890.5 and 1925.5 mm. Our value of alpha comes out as 2.12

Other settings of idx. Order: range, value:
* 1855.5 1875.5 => 1.98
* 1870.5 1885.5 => 2.02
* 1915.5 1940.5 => 2.06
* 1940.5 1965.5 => 2.12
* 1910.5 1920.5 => 1.95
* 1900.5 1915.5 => 2.04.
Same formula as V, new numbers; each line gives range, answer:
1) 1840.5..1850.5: 1.96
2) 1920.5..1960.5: 2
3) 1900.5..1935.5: 1.94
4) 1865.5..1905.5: 1.93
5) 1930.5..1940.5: 2.03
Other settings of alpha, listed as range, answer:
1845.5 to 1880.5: 2.05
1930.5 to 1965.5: 2.21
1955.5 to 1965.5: 2.17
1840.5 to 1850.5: 1.97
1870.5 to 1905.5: 2.09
